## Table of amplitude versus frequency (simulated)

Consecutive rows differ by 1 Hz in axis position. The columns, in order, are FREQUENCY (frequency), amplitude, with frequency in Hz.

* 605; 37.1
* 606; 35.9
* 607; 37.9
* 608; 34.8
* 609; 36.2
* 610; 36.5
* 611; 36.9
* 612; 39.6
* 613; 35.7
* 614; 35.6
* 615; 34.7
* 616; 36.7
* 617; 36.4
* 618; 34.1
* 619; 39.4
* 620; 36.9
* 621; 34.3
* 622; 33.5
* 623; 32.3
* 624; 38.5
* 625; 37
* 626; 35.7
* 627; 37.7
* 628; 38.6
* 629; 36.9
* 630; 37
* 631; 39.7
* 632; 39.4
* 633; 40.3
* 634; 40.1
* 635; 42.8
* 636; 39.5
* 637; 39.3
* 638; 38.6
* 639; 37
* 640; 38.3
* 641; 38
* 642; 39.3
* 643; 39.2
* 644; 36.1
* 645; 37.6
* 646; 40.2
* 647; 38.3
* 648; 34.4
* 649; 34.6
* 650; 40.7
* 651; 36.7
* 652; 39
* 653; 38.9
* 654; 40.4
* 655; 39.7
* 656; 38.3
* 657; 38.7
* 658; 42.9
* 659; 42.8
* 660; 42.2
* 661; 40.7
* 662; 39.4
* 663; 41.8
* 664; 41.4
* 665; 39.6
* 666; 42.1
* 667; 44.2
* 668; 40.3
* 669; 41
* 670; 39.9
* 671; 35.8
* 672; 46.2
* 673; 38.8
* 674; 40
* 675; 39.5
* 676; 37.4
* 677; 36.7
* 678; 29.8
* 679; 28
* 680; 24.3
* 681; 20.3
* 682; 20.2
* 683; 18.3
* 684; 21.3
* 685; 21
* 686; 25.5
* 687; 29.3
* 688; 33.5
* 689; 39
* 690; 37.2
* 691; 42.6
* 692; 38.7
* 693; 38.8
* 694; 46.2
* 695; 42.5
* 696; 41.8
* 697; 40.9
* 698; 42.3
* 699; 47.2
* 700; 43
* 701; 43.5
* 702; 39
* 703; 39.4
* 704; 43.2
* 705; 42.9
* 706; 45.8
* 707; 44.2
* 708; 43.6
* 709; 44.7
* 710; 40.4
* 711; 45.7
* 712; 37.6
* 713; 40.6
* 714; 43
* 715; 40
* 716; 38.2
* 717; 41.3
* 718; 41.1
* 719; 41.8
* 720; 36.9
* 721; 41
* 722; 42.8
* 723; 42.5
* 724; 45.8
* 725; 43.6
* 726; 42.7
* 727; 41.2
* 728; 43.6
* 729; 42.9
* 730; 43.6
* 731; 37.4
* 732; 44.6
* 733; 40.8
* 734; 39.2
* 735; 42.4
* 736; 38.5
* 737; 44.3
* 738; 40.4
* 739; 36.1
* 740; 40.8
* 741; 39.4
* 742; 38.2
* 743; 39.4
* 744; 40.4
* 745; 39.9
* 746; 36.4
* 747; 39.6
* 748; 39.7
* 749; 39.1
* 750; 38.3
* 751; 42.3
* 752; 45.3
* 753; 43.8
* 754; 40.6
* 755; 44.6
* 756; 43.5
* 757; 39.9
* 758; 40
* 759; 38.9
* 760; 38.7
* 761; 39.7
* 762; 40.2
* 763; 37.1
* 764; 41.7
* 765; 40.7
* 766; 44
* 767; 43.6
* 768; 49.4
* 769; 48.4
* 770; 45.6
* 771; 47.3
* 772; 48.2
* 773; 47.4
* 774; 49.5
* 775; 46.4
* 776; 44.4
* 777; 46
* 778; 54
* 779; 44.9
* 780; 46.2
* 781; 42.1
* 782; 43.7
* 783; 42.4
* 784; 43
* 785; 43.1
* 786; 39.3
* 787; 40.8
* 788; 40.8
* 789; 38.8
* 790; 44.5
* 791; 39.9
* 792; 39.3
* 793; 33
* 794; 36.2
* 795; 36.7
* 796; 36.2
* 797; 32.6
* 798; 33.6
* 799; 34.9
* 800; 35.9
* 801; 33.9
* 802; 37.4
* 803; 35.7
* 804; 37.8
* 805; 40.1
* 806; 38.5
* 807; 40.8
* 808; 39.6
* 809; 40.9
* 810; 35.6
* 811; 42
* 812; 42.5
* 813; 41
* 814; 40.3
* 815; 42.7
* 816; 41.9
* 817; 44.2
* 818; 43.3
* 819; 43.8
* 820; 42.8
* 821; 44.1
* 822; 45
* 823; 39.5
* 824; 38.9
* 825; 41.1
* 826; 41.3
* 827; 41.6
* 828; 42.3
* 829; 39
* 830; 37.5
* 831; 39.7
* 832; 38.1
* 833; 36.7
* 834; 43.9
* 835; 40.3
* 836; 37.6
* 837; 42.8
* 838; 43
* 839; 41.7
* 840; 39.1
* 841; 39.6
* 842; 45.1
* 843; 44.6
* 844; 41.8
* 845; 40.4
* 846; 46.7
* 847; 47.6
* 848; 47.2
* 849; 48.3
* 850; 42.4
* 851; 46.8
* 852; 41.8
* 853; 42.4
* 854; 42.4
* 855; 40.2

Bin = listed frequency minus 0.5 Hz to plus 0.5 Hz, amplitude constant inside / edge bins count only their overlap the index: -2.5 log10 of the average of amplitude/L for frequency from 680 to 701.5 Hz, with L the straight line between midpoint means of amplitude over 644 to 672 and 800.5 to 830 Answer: 0.15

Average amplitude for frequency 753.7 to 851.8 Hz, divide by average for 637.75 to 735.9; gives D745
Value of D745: 1.1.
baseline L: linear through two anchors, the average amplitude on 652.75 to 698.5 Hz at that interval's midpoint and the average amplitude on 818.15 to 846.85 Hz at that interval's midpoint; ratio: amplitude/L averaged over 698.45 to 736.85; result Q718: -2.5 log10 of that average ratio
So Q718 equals -0.109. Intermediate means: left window 36.7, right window 41.5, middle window 42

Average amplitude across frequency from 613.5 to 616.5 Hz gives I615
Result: 35.7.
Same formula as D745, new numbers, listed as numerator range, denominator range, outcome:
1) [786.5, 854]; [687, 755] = 0.98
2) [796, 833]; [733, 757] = 0.98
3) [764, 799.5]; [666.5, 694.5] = 1.25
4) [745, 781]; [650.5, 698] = 1.18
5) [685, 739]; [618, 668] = 1.06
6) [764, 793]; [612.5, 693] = 1.20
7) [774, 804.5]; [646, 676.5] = 1.01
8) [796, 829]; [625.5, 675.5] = 1.01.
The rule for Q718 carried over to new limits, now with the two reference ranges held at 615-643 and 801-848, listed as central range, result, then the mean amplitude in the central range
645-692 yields 0.06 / 36.2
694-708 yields -0.11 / 42.9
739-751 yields 0.01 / 39.2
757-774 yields -0.08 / 43.3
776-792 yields -0.07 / 43.2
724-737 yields -0.07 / 42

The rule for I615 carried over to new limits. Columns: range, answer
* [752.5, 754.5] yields 42.2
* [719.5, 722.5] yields 40.2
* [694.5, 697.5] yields 41.7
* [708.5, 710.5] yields 42.5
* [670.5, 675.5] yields 40.1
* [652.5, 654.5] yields 39.6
